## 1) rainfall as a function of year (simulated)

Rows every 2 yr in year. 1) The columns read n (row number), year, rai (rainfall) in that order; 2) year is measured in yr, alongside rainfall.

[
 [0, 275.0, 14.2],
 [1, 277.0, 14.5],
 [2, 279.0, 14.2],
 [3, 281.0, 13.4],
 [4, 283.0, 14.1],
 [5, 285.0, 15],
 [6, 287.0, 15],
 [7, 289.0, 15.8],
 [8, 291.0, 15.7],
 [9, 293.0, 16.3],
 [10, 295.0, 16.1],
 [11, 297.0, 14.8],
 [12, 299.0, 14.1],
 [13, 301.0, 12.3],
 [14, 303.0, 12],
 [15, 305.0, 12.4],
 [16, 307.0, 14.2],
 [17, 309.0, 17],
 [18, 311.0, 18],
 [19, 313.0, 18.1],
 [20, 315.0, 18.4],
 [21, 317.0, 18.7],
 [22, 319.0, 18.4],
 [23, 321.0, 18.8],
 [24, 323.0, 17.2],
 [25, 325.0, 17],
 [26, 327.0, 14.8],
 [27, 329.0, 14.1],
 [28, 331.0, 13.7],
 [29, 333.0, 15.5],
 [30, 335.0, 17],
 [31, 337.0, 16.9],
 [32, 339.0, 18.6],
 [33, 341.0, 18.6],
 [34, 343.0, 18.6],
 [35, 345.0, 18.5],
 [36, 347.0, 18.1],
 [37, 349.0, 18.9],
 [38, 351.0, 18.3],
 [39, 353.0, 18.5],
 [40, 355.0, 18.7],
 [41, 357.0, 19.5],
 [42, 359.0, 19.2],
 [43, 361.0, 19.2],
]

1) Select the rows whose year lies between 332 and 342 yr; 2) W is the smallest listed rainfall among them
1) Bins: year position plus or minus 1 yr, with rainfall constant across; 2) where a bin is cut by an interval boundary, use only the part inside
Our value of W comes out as 15.5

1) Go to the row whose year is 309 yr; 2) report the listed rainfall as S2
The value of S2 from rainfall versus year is 17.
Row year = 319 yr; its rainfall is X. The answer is 18.4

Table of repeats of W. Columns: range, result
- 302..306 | 12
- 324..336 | 13.7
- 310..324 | 17.2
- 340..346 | 18.5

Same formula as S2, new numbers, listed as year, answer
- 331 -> 13.7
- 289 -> 15.8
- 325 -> 17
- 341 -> 18.6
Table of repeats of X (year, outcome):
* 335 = 17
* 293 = 16.3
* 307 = 14.2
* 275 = 14.2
